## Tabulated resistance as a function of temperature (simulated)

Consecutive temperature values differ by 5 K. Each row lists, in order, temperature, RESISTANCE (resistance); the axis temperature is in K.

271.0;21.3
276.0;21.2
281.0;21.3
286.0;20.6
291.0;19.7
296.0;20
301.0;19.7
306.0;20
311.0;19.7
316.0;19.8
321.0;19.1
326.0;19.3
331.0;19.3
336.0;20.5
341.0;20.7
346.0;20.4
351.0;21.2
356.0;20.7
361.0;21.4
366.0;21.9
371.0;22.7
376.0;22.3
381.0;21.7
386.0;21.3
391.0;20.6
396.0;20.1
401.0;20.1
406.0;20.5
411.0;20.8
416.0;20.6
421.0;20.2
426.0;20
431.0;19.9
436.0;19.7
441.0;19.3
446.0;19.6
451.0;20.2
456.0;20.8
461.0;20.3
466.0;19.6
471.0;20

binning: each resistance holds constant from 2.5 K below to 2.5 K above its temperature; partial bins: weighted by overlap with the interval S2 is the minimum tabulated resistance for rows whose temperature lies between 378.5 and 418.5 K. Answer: 20.1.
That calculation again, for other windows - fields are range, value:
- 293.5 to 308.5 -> 19.7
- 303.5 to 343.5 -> 19.1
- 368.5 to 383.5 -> 21.7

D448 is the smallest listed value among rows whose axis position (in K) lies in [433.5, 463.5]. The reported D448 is 19.3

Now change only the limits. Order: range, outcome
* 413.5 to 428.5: 20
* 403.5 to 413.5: 20.5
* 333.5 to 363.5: 20.4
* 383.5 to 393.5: 20.6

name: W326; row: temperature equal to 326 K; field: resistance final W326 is 19.3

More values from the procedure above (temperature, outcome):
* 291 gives 19.7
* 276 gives 21.2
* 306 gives 20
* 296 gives 20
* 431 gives 19.9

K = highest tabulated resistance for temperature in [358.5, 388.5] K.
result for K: 22.7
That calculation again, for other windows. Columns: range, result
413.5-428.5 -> 20.6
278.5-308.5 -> 21.3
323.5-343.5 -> 20.7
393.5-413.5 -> 20.8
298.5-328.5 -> 20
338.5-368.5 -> 21.9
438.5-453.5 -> 20.2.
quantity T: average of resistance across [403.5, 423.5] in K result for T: 20.5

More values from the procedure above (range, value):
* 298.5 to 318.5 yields 19.8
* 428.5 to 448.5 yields 19.6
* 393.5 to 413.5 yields 20.4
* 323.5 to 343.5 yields 19.9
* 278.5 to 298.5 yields 20.4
